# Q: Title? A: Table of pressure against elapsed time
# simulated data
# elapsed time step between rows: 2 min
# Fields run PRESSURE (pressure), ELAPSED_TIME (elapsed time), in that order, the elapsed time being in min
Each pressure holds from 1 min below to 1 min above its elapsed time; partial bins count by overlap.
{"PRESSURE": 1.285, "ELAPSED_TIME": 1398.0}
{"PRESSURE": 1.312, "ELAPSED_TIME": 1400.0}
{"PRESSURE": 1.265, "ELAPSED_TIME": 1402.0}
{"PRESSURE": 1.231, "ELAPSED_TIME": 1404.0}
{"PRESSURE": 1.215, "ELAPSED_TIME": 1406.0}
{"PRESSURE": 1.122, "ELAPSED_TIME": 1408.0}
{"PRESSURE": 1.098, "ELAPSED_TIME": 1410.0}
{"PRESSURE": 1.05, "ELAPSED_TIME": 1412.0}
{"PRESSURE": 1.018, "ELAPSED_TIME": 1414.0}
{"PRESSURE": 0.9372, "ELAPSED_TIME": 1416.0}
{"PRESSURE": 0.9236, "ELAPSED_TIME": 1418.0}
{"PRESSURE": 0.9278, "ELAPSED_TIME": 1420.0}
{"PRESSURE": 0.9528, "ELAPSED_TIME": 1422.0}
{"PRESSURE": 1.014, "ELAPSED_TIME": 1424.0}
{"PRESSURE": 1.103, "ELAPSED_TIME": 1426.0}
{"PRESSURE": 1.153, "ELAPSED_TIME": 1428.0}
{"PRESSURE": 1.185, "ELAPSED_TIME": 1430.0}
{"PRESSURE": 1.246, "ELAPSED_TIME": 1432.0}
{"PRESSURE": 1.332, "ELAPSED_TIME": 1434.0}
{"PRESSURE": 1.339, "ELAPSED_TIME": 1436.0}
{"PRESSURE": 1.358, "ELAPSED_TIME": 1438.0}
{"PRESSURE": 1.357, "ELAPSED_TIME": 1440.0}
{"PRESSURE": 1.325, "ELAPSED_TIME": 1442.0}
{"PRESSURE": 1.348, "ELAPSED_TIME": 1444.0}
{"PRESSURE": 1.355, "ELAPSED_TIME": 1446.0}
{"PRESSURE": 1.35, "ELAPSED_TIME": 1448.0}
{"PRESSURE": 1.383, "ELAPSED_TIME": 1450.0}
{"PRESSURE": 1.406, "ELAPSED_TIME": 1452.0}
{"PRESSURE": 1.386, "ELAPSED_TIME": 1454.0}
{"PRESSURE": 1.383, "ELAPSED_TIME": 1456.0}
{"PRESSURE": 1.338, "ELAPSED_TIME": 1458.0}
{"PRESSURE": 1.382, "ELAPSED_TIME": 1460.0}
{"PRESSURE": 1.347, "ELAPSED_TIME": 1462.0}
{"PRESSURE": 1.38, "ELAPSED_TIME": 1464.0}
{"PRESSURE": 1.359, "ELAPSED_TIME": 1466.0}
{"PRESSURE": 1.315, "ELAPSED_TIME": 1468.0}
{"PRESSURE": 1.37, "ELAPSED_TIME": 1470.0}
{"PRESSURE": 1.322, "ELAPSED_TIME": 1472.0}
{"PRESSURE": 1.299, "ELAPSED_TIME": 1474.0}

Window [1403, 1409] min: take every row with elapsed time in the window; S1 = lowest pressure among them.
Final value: 1.122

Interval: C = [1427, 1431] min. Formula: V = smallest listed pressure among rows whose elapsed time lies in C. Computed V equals 1.153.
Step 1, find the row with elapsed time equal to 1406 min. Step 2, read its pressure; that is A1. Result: 1.215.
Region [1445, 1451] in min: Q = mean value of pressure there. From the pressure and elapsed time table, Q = 1.36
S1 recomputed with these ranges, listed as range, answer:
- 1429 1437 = 1.185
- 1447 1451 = 1.35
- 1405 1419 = 0.9236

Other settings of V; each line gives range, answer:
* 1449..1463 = 1.338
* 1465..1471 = 1.315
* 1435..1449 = 1.325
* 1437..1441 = 1.357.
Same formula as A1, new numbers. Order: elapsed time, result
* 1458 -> 1.338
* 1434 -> 1.332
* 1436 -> 1.339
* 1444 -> 1.348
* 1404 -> 1.231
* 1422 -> 0.9528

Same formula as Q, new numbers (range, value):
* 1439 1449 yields 1.35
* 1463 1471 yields 1.36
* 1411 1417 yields 1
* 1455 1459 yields 1.36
